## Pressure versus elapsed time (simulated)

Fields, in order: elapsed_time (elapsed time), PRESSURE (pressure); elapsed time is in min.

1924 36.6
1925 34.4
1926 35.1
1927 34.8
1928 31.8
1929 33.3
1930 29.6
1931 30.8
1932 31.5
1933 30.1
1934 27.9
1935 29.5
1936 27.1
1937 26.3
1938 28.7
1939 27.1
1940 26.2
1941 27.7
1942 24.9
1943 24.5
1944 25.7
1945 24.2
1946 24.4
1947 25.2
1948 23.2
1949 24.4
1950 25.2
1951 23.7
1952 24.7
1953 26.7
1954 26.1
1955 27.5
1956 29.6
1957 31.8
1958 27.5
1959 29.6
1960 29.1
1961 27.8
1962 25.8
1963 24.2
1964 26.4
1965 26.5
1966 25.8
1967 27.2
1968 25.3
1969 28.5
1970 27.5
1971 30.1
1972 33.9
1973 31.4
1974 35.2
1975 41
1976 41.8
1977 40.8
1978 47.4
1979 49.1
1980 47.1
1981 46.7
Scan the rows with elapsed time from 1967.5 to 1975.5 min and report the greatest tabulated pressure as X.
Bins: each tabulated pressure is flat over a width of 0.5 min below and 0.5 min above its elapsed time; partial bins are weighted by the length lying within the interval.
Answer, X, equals 41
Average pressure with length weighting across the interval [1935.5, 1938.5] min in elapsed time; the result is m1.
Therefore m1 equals 27.4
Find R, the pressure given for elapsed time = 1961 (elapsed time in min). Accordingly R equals 27.8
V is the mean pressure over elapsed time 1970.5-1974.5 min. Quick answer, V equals 32.6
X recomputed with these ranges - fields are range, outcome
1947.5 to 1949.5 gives 24.4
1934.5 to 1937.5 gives 29.5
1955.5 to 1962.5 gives 31.8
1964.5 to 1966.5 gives 26.5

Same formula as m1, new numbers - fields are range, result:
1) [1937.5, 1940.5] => 27.3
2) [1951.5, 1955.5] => 26.2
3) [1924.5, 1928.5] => 34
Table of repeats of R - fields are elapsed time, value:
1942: 24.9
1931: 30.8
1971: 30.1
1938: 28.7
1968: 25.3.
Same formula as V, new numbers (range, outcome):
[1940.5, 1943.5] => 25.7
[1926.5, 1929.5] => 33.3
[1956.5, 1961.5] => 29.2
